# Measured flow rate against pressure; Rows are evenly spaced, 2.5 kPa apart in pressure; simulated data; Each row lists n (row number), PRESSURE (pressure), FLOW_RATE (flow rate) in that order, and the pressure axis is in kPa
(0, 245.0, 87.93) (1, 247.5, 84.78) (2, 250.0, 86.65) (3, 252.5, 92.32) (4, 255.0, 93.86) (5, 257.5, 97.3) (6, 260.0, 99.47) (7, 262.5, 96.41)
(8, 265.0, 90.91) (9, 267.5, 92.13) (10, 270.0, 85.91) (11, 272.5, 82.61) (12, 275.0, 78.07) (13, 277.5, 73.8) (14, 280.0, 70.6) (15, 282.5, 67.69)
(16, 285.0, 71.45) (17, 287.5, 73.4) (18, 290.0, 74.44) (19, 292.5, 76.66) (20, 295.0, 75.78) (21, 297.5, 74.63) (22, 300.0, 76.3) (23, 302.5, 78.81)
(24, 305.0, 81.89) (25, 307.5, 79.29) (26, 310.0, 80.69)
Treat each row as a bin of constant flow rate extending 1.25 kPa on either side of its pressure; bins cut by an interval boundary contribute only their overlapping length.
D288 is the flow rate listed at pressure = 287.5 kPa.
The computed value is 73.4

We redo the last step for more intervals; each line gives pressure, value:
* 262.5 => 96.41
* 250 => 86.65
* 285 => 71.45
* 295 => 75.78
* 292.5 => 76.66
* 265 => 90.91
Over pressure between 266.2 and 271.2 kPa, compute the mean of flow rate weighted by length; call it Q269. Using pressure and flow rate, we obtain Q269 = 89.1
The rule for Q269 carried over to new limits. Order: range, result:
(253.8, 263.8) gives 96.7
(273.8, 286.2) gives 72.3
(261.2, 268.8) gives 93.1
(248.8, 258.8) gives 92.6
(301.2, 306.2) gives 80.3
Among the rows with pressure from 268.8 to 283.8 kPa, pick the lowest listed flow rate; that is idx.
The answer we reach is 67.69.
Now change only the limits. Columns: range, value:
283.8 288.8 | 71.45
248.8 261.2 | 86.65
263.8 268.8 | 90.91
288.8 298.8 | 74.44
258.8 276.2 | 78.07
